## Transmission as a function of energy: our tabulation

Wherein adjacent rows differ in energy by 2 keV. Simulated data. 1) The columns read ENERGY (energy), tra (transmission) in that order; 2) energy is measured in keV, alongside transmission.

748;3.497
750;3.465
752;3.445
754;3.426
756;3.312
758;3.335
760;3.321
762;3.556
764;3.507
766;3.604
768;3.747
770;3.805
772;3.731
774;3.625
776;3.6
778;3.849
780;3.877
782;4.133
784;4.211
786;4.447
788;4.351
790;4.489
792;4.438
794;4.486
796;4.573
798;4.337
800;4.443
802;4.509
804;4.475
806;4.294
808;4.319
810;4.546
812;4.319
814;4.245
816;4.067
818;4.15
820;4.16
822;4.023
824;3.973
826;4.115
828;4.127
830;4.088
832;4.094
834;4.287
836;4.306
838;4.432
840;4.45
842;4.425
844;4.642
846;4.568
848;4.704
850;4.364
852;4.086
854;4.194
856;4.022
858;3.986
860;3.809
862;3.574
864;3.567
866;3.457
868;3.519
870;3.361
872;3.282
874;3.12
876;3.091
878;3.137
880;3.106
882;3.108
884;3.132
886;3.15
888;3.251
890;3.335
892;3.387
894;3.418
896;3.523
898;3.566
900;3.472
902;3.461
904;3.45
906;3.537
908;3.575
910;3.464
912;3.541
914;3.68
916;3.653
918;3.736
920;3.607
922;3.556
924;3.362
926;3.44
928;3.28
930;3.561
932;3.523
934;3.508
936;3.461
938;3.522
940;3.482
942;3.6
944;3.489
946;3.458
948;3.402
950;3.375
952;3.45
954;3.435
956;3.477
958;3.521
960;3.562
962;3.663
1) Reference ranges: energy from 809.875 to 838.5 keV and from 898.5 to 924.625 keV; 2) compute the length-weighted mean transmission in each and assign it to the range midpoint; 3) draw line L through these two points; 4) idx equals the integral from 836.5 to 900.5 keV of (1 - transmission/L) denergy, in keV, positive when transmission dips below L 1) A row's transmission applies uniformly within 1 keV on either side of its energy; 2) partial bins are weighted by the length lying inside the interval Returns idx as 2.80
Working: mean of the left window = 4.18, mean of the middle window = 3.7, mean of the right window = 3.55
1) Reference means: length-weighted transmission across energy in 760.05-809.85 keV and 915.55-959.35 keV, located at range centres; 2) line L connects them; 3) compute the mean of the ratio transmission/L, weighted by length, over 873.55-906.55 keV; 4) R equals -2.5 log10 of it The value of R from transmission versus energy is 0.11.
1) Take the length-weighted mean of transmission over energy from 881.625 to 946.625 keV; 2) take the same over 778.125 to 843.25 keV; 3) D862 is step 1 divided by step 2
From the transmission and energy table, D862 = 0.8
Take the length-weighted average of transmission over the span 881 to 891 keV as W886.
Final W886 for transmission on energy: 3.2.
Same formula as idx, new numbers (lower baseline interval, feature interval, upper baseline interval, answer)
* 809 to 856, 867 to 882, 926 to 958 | 2.81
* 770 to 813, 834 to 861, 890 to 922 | -2.88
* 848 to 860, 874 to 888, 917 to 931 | 2.77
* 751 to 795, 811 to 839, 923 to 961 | -3.39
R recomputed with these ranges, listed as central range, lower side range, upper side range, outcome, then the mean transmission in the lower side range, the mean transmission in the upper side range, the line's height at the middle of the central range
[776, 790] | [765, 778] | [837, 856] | -0.088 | 3.7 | 4.41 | 3.81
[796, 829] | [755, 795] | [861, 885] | -0.170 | 3.87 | 3.29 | 3.65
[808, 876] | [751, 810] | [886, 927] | -0.085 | 3.98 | 3.49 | 3.74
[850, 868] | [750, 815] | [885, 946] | -0.041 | 4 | 3.49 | 3.71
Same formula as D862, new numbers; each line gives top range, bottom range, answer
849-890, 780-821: 0.81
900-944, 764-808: 0.85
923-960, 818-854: 0.81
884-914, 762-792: 0.87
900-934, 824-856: 0.82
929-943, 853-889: 1.02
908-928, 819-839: 0.85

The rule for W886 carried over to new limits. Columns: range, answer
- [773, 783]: 3.82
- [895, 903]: 3.51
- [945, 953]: 3.42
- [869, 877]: 3.21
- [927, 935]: 3.47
